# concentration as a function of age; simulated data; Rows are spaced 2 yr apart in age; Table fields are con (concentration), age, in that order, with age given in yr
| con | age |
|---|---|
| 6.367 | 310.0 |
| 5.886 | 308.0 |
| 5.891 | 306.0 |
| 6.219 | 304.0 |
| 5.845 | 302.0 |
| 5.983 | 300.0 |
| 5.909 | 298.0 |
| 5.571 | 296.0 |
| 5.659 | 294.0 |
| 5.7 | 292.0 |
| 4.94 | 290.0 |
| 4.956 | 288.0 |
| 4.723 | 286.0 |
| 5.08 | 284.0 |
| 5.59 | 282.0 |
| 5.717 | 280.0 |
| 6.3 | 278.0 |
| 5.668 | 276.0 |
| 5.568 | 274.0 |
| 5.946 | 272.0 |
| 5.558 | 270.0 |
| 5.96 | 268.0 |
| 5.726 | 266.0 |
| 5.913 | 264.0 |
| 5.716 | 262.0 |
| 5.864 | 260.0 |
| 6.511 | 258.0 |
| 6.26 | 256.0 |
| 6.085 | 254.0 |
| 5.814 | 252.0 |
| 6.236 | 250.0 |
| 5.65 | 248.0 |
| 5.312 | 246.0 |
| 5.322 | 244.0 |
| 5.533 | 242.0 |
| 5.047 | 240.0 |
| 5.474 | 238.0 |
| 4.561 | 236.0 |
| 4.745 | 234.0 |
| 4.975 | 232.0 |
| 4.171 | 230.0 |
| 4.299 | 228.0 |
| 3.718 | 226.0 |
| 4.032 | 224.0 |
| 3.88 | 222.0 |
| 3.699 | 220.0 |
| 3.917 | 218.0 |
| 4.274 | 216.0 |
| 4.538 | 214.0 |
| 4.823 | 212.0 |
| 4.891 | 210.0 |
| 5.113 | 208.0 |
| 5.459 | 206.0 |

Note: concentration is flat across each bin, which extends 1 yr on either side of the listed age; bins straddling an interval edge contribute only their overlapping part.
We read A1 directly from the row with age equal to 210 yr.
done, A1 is 4.891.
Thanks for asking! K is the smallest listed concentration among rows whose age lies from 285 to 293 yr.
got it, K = 4.723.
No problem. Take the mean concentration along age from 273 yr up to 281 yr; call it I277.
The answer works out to 5.81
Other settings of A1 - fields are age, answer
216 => 4.274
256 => 6.26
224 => 4.032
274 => 5.568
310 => 6.367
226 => 3.718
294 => 5.659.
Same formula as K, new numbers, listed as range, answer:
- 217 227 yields 3.699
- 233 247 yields 4.561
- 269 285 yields 5.08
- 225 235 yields 3.718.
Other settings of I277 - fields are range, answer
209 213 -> 4.86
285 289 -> 4.84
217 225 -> 3.88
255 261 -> 6.21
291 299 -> 5.71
